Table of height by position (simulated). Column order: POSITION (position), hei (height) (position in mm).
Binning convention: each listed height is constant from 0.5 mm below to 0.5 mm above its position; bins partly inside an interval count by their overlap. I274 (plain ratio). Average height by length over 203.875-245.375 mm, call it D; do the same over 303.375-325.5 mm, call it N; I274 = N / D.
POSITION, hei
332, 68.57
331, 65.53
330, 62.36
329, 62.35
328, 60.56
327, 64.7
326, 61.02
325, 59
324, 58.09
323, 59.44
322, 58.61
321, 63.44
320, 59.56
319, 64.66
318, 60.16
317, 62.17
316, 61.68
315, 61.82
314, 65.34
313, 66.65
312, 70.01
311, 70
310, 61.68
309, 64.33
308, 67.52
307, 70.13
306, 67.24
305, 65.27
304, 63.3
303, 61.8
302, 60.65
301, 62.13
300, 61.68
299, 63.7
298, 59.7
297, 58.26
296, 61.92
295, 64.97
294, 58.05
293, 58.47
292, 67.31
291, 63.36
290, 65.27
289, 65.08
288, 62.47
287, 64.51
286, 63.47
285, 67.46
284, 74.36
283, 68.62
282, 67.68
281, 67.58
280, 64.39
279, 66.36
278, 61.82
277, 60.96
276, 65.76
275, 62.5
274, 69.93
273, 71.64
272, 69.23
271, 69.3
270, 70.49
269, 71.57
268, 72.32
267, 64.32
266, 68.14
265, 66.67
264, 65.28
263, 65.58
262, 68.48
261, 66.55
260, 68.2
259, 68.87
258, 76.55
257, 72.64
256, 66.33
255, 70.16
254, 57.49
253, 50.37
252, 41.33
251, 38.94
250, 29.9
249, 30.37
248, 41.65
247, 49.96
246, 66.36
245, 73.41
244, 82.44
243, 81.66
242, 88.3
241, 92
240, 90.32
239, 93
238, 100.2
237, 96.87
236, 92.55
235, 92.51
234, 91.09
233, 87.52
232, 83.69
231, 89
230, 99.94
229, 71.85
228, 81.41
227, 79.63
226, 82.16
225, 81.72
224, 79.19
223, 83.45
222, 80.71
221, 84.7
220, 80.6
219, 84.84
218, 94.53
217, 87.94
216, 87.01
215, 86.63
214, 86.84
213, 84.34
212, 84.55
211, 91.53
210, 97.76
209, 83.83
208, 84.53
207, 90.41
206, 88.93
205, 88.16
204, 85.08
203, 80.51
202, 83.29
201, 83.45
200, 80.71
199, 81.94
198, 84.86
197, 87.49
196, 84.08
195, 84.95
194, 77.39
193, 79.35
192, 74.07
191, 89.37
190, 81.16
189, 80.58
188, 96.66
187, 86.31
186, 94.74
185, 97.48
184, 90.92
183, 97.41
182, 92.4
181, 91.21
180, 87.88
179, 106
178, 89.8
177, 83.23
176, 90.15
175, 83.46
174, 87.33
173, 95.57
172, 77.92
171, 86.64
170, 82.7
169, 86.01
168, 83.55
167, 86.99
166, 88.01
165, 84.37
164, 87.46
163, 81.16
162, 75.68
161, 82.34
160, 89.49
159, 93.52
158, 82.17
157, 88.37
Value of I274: 0.7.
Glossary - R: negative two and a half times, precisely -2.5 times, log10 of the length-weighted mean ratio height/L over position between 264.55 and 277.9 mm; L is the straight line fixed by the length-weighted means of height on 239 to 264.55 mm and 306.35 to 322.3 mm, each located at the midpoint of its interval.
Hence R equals -0.052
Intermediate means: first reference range 64.7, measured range 67.7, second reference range 64.3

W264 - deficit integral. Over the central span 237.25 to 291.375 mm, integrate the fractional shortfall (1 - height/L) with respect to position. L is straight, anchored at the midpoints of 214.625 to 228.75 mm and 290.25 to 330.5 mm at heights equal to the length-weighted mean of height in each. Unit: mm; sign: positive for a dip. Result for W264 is 5.0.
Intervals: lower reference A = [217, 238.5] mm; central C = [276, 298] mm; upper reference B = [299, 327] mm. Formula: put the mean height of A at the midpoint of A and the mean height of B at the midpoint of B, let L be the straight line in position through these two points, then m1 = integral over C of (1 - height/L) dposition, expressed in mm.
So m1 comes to 1.9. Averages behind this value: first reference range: 86.6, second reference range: 63.3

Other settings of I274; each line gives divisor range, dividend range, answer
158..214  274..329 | 0.73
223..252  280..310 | 0.84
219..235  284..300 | 0.75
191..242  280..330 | 0.74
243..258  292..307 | 1.10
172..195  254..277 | 0.77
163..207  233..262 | 0.81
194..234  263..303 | 0.77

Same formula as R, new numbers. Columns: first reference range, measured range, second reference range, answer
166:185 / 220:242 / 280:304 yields -0.14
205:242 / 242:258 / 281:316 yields 0.33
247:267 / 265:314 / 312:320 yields -0.07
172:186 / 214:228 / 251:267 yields -0.10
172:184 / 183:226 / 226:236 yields 0.04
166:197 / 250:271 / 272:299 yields 0.10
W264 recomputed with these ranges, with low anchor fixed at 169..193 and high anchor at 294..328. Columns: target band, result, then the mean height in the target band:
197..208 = -0.1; 84.9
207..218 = -0.7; 87.9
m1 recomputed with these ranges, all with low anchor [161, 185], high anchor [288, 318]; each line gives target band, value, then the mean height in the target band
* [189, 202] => 0.2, 82.4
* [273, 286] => 0.3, 66.5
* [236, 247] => -1.5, 85.1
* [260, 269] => 0.4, 67.5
